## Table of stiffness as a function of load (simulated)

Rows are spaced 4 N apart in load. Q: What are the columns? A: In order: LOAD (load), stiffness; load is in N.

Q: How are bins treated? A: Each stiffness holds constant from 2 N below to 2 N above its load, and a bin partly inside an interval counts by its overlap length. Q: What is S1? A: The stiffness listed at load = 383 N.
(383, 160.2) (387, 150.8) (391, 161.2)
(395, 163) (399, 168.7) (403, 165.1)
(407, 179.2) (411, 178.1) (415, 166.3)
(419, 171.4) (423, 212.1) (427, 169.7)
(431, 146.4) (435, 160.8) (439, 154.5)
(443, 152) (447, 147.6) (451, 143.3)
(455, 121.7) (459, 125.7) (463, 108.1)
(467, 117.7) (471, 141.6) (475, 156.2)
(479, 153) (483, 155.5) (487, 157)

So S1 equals 160.2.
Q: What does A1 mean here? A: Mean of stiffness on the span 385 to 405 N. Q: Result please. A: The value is 162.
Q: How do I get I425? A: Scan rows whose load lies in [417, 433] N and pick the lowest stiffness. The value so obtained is 146.4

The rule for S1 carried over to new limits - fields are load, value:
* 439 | 154.5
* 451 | 143.3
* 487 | 157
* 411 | 178.1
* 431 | 146.4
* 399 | 168.7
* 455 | 121.7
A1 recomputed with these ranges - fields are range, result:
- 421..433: 176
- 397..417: 171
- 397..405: 167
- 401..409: 172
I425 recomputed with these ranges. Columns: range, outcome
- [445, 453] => 143.3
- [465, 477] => 117.7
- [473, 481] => 153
